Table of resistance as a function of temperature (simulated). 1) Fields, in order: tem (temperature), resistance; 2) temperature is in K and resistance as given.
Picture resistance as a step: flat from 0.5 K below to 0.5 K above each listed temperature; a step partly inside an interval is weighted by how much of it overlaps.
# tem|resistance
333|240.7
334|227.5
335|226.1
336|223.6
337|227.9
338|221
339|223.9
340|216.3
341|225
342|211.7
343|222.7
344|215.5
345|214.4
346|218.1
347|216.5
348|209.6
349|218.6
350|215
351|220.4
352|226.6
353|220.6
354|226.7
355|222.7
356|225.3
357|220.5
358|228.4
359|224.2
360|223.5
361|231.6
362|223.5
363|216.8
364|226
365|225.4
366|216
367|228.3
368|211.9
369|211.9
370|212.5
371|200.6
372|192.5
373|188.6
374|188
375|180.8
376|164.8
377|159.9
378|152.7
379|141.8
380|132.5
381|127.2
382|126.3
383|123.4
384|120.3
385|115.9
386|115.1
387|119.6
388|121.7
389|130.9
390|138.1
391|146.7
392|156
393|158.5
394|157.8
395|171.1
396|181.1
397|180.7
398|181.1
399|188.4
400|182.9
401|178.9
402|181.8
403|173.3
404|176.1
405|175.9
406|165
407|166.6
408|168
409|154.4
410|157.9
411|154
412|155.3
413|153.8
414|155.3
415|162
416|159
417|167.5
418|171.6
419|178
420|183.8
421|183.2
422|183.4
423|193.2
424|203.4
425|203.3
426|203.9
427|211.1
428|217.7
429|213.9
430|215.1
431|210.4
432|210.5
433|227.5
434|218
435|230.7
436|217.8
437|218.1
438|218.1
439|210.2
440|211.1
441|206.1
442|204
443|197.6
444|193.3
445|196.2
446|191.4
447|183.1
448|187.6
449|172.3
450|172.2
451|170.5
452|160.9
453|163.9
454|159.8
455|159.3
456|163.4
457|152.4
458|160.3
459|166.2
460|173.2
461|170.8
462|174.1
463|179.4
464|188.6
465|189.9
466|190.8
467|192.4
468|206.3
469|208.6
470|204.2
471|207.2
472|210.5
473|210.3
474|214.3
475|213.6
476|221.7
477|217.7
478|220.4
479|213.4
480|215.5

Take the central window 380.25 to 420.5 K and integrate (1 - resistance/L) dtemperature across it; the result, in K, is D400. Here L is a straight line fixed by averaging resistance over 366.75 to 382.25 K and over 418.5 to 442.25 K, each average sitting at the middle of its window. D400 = 7.18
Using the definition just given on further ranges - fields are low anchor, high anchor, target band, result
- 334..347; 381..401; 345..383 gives -2.7 K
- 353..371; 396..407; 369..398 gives 6.3 K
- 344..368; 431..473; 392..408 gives 2.6 K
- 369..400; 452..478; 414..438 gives -3.5 K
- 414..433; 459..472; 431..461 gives 0.3 K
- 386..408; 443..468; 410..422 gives 0.1 K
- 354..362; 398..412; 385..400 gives 2.5 K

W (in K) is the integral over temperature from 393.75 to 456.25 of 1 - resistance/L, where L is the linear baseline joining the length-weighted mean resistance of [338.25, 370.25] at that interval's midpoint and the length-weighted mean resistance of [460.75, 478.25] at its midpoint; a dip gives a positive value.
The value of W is 7.0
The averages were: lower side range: 220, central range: 185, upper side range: 201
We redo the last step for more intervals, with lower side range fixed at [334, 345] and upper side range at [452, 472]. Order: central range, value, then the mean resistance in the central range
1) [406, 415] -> 1.8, 159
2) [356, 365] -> -0.4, 224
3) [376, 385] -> 3.1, 136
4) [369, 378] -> 1.0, 186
